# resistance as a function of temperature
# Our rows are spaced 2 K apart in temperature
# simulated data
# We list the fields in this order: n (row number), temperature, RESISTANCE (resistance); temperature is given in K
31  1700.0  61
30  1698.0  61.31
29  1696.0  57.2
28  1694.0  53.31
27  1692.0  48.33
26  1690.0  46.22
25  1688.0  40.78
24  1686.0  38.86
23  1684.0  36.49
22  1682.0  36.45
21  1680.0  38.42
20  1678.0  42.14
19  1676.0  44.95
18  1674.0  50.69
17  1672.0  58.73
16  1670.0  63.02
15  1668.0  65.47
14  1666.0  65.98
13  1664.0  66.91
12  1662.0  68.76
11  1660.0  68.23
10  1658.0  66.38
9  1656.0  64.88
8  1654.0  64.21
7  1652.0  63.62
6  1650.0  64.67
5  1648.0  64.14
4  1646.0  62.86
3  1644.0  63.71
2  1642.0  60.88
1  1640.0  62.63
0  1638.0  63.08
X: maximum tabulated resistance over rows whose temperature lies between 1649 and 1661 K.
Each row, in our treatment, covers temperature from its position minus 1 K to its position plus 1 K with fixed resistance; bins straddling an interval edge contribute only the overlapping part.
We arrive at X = 68.23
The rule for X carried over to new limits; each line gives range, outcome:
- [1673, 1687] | 50.69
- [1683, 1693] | 48.33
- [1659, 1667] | 68.76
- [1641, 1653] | 64.67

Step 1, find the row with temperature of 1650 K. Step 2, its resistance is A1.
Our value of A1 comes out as 64.67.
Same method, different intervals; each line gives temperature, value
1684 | 36.49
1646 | 62.86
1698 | 61.31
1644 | 63.71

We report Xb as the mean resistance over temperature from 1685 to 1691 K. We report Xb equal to 42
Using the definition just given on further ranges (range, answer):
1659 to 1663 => 68.5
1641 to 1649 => 62.9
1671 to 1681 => 47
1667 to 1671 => 64.2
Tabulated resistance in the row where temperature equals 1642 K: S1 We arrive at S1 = 60.88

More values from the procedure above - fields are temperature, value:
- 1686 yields 38.86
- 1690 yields 46.22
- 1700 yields 61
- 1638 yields 63.08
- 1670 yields 63.02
